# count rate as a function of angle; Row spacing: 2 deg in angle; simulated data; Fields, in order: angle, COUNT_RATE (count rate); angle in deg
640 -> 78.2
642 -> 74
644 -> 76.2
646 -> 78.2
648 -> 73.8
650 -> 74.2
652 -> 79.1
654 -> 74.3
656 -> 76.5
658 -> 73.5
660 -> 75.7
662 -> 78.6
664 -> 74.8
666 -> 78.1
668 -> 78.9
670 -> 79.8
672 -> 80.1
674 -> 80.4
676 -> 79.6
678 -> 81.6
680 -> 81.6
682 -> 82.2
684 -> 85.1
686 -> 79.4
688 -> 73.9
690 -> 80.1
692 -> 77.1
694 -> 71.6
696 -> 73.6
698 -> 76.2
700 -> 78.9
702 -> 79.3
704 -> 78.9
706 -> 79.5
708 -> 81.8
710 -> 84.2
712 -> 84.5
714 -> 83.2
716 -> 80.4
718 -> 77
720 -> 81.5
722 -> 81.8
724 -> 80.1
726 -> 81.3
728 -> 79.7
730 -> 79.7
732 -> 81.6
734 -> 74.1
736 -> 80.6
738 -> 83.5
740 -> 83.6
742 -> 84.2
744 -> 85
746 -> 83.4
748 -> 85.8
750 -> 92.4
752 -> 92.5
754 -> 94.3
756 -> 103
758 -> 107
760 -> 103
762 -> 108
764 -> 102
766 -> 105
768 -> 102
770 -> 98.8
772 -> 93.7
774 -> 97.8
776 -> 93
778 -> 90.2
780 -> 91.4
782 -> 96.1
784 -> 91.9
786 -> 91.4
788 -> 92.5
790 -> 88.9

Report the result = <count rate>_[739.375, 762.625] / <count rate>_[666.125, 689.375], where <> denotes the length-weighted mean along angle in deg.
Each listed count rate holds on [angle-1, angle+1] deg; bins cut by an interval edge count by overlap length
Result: 1.17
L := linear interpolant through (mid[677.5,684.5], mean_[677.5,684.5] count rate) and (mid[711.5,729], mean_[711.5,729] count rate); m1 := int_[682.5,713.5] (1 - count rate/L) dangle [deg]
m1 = 1.1 deg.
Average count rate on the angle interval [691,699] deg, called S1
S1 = 74.6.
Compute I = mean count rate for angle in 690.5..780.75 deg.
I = 86.8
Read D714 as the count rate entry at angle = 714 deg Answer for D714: 83.2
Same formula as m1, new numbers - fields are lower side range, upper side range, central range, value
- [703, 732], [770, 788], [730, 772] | -2.0 deg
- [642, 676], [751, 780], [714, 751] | 4.1 deg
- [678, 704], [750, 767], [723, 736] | 1.7 deg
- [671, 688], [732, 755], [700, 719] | 0.5 deg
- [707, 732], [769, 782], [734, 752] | 0.4 deg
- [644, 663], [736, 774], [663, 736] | 4.1 deg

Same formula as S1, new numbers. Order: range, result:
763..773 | 100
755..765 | 105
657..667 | 76.1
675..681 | 80.9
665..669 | 78.5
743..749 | 84.7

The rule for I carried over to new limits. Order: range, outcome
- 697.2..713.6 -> 80.6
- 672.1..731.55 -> 79.8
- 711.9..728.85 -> 80.9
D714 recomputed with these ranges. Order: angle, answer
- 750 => 92.4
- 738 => 83.5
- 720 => 81.5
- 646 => 78.2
